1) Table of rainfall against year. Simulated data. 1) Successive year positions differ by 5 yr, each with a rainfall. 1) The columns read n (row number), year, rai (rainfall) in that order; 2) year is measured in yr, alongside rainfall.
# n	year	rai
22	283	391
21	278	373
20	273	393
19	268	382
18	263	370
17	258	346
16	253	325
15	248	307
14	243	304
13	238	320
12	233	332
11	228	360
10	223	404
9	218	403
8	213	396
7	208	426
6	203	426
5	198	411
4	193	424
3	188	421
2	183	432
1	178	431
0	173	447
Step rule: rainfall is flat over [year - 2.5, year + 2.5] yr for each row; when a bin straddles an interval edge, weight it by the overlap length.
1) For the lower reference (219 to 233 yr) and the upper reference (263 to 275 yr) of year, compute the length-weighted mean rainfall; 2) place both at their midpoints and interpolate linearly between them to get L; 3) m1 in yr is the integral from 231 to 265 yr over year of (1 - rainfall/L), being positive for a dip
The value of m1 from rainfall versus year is 4.6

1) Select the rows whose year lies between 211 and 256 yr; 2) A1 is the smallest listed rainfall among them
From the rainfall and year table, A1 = 304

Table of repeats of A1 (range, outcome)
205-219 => 396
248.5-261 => 325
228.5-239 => 320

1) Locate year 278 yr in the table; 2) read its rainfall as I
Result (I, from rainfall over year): 373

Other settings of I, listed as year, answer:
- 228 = 360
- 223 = 404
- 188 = 421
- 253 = 325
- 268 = 382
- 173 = 447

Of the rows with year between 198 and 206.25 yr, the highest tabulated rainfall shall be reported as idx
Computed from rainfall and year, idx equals 426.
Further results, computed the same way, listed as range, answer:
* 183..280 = 432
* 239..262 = 346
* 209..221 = 403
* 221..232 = 404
